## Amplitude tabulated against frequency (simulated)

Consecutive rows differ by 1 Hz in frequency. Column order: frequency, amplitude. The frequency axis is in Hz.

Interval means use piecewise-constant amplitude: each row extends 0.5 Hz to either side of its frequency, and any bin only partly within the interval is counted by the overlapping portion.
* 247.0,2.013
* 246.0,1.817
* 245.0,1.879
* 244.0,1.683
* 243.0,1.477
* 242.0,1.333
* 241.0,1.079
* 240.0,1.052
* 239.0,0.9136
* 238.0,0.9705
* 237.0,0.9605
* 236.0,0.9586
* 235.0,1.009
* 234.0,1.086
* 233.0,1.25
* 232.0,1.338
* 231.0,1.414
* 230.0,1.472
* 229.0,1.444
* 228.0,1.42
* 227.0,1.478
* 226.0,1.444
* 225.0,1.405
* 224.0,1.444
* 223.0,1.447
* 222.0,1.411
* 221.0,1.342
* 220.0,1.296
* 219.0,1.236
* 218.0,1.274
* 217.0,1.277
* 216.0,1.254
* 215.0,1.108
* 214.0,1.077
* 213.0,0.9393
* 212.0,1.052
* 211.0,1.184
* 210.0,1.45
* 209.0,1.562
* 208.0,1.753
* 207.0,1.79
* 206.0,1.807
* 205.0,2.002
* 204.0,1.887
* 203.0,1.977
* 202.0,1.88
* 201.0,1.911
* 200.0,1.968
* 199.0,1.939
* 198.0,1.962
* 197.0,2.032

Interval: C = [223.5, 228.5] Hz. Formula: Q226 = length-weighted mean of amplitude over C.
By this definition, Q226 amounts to 1.44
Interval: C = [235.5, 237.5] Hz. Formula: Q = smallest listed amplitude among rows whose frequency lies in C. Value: 0.9586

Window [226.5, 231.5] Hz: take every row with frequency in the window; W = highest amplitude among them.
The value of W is 1.478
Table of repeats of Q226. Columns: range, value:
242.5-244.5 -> 1.58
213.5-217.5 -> 1.18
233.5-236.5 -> 1.02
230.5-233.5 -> 1.33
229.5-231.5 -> 1.44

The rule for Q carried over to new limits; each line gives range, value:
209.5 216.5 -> 0.9393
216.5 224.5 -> 1.236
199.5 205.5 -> 1.88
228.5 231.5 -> 1.414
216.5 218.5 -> 1.274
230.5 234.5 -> 1.086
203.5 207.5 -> 1.79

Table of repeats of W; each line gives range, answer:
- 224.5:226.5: 1.444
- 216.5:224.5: 1.447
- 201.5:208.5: 2.002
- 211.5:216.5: 1.254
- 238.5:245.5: 1.879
